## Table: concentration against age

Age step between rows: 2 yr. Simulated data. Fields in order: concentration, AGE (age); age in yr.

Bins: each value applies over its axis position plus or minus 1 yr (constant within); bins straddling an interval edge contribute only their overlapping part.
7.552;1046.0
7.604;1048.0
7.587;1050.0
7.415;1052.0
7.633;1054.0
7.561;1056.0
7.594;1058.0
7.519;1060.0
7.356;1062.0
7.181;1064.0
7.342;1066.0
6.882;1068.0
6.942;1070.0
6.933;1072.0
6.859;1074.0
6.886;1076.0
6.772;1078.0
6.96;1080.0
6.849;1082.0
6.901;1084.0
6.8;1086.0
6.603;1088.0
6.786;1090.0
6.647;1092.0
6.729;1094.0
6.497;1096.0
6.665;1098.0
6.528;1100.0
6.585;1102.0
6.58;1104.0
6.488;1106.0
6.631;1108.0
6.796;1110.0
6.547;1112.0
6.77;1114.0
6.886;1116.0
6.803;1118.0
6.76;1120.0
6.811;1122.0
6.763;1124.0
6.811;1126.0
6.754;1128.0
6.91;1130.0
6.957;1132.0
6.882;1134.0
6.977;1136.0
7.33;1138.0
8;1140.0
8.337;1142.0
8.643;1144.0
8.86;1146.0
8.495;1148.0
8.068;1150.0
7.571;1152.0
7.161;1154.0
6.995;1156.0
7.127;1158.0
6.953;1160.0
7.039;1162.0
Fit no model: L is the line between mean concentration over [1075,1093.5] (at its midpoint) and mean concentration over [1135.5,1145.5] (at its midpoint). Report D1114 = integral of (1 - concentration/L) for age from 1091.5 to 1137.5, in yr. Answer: 4.20 yr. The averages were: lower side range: 6.8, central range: 6.74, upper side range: 7.95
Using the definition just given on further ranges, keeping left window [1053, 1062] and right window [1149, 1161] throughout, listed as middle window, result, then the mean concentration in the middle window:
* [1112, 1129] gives 1.4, 6.78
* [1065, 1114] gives 4.7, 6.76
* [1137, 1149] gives -1.5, 8.28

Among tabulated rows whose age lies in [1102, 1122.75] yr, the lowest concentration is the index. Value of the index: 6.488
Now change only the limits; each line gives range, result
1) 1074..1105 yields 6.497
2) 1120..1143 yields 6.754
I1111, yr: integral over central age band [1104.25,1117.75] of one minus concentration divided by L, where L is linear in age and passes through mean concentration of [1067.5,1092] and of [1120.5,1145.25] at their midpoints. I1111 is 0.77 yr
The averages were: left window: 6.84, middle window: 6.69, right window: 7.27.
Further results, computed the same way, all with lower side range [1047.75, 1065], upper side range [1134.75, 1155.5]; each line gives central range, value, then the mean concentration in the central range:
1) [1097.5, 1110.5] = 1.9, 6.6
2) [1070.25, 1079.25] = 0.8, 6.87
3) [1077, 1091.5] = 1.6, 6.8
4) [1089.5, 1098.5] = 1.2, 6.66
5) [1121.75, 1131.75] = 1.3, 6.82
